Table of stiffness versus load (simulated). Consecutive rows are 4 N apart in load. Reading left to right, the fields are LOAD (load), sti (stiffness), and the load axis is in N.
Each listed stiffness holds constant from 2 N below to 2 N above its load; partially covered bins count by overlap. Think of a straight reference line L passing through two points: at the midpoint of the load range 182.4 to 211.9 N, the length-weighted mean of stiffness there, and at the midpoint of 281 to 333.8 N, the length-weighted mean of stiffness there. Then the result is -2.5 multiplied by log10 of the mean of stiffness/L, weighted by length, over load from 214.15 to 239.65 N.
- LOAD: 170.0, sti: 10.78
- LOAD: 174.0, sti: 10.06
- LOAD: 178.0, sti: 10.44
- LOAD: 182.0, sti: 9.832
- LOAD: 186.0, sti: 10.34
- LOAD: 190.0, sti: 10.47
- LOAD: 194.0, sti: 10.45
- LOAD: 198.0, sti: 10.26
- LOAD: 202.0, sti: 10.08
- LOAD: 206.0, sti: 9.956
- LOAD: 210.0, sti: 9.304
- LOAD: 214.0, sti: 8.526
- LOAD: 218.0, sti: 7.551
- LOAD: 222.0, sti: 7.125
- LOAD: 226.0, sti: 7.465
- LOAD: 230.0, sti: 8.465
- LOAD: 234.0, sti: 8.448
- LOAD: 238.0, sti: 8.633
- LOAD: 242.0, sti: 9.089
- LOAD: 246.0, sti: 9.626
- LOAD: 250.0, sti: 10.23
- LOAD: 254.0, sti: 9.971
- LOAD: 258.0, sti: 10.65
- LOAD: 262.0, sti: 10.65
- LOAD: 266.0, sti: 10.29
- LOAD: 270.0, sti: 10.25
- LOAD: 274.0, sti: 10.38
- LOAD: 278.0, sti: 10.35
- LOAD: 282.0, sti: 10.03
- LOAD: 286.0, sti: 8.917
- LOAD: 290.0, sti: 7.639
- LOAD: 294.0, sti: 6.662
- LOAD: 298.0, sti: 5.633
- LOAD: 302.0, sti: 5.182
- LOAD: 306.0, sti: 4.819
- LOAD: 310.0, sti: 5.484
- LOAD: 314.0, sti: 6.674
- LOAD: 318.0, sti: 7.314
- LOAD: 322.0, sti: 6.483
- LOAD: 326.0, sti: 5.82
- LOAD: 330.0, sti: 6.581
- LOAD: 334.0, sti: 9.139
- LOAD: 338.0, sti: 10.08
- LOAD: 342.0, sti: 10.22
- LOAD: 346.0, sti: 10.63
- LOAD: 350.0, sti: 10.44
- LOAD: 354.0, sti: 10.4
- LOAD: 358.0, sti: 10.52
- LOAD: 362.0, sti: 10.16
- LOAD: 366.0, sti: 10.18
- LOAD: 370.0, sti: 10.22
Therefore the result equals 0.152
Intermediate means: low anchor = 10.1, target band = 7.98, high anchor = 6.73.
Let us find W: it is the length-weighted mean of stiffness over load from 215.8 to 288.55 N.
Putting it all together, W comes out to 9.32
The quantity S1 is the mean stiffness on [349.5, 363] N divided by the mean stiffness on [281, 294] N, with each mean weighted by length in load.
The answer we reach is 1.2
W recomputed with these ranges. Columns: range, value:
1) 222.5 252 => 8.76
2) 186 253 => 9.15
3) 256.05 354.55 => 8.4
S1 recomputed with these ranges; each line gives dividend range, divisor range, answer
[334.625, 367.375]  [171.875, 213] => 1.02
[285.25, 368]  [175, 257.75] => 0.86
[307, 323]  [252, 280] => 0.62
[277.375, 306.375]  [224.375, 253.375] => 0.83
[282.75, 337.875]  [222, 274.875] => 0.72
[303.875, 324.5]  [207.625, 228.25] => 0.76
